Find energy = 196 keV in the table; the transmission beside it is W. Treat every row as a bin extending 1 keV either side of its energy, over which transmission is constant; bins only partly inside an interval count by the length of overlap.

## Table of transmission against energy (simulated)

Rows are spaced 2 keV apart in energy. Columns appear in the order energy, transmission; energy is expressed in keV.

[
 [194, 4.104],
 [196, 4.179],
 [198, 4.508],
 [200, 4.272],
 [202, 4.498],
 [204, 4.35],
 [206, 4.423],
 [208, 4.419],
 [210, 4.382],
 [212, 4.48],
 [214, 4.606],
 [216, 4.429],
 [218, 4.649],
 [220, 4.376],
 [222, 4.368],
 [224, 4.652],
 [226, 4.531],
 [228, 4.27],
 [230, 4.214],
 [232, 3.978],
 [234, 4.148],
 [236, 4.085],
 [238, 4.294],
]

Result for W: 4.179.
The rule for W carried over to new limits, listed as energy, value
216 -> 4.429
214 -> 4.606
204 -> 4.35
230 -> 4.214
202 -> 4.498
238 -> 4.294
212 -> 4.48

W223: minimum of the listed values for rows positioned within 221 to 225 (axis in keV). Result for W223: 4.368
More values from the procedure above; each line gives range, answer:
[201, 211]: 4.35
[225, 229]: 4.27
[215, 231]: 4.214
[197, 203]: 4.272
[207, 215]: 4.382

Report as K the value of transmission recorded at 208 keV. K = 4.419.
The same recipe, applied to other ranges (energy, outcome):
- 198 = 4.508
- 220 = 4.376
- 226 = 4.531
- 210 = 4.382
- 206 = 4.423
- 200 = 4.272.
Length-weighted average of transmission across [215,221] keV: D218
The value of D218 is 4.48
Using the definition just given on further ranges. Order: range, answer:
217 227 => 4.52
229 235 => 4.11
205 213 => 4.43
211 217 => 4.5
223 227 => 4.59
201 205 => 4.42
